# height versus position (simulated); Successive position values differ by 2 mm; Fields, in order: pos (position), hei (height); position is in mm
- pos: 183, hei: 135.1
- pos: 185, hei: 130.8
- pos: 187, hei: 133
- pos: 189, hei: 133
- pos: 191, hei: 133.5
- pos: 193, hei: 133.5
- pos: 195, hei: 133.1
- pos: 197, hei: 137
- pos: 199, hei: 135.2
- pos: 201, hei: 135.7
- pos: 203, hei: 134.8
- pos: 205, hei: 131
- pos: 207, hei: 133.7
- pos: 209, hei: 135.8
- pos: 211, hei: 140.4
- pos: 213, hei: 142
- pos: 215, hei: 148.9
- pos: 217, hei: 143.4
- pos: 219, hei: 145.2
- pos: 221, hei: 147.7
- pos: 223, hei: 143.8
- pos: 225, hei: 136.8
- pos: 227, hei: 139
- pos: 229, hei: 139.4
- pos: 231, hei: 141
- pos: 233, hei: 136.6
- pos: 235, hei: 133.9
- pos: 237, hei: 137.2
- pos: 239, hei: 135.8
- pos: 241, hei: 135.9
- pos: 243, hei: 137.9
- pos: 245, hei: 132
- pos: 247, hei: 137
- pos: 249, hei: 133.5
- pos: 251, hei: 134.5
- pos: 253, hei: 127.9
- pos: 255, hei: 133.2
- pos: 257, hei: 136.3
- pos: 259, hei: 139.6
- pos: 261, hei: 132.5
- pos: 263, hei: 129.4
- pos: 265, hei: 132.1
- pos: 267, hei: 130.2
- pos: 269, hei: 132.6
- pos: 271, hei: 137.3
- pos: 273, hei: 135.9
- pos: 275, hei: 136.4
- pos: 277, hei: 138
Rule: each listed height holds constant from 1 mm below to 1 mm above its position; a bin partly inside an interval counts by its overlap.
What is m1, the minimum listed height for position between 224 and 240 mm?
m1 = 133.9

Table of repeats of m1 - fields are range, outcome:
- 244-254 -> 127.9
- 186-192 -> 133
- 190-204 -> 133.1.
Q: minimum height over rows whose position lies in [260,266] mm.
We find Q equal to 129.4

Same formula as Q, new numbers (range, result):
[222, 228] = 136.8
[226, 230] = 139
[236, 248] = 132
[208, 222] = 135.8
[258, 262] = 132.5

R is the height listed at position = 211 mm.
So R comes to 140.4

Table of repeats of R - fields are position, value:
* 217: 143.4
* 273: 135.9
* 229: 139.4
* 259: 139.6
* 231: 141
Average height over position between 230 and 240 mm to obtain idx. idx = 137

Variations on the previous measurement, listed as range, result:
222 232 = 140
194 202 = 135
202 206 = 133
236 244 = 137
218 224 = 146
